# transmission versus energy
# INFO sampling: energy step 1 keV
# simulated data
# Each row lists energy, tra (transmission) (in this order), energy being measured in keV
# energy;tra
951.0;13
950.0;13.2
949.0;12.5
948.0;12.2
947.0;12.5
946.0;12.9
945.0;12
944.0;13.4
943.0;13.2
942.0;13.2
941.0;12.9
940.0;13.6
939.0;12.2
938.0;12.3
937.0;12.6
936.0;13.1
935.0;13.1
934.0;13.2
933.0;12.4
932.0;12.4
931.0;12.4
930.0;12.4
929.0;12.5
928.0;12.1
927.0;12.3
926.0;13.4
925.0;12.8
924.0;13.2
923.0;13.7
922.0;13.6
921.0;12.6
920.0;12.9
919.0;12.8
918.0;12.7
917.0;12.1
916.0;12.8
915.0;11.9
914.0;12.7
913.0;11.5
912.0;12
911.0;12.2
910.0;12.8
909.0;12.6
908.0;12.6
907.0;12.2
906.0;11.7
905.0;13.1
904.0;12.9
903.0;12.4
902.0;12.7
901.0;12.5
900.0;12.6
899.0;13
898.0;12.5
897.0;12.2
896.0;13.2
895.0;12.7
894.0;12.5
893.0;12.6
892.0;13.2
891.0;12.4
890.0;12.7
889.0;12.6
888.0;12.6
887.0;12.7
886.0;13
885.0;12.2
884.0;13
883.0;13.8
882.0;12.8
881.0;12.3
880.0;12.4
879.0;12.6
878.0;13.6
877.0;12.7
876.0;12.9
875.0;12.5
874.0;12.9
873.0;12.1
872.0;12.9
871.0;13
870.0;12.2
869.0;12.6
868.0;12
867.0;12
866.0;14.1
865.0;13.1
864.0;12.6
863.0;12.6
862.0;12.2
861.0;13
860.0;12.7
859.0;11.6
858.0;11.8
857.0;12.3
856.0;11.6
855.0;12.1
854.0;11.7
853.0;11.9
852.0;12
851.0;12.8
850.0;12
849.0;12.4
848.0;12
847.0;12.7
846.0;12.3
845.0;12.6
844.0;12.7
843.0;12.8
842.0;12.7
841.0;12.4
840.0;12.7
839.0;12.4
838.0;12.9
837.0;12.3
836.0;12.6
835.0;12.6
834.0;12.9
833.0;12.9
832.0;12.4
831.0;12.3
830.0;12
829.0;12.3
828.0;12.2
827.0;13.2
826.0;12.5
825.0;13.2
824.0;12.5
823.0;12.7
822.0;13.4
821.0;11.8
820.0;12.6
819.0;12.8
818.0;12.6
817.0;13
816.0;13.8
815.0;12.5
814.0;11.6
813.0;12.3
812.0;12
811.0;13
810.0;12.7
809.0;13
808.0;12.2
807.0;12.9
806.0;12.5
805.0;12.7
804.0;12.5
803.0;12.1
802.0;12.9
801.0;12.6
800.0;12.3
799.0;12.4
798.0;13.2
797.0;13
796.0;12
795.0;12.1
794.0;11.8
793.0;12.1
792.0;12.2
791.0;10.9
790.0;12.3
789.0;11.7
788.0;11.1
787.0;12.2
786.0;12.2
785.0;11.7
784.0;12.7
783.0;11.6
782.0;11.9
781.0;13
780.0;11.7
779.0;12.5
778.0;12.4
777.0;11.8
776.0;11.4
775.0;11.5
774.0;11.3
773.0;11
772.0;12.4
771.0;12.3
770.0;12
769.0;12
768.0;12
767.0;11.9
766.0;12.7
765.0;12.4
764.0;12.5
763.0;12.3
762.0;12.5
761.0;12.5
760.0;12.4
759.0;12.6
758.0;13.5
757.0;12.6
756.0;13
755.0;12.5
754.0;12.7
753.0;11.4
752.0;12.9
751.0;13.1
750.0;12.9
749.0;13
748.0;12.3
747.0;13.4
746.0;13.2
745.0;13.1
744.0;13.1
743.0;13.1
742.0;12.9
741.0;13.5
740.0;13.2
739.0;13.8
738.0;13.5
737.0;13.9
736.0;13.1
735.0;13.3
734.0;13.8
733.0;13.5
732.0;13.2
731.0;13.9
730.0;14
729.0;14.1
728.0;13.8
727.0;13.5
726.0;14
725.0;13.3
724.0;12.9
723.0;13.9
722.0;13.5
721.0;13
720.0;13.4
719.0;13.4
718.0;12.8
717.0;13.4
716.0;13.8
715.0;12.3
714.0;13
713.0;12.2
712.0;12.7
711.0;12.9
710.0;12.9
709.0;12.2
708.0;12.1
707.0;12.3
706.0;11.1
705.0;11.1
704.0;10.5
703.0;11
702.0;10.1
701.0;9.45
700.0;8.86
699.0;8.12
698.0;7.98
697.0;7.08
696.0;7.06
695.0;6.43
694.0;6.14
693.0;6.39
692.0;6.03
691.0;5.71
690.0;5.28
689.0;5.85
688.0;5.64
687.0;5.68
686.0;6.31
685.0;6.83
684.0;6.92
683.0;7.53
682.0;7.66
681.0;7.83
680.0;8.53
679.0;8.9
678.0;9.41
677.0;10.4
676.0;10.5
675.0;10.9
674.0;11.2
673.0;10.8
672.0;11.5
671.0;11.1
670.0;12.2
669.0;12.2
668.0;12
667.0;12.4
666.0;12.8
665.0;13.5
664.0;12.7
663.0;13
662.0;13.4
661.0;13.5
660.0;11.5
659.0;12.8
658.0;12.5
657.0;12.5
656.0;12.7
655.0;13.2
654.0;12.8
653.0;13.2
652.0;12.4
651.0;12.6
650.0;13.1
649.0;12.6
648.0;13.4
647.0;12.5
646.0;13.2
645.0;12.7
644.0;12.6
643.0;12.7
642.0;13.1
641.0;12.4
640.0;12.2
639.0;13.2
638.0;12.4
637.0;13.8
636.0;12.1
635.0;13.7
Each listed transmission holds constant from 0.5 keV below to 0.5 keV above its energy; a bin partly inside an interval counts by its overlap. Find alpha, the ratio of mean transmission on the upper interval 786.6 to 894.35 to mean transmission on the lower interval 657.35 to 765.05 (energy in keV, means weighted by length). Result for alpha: 1.1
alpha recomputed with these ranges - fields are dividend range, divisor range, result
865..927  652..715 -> 1.24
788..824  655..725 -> 1.18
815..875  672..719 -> 1.33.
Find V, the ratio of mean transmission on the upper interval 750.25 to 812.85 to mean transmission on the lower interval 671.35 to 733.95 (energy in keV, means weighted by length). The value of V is 1.17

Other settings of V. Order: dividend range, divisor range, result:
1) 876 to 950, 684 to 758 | 1.11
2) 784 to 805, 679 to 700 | 1.78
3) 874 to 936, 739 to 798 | 1.02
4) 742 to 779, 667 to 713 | 1.34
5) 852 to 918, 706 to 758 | 0.96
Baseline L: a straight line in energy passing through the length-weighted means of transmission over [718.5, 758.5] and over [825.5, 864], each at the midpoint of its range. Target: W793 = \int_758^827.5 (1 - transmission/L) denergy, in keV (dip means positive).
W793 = 2.63 keV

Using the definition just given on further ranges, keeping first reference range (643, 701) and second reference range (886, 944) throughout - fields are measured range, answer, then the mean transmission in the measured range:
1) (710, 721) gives -2.4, 13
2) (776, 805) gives -1.9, 12.2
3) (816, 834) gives -1.4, 12.7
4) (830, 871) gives -1.4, 12.4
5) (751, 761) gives -1.4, 12.6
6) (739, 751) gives -2.3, 13.1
